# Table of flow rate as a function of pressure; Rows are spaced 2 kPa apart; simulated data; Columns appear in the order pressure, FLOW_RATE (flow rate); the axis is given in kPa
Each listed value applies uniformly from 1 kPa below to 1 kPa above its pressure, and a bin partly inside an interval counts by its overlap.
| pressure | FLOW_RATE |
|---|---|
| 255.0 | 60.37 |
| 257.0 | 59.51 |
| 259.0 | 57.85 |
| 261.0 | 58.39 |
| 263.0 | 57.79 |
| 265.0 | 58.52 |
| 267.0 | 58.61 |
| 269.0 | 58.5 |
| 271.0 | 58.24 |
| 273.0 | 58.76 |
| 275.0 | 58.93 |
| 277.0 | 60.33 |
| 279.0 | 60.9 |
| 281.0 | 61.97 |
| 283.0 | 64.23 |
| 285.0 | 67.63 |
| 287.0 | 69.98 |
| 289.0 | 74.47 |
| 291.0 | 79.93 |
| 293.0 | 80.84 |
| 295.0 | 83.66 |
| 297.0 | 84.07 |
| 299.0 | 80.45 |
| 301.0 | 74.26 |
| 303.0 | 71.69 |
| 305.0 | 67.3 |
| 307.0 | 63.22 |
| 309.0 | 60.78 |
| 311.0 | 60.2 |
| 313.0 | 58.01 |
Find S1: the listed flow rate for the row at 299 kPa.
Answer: 80.45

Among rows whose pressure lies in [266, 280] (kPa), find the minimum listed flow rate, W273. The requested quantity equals 58.24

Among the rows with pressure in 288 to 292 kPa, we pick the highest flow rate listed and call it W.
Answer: 79.93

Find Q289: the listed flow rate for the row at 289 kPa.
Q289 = 74.47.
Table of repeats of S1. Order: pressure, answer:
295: 83.66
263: 57.79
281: 61.97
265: 58.52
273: 58.76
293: 80.84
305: 67.3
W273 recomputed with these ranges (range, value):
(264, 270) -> 58.5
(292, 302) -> 74.26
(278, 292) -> 60.9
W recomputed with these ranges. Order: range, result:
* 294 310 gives 84.07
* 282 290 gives 74.47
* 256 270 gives 59.51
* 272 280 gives 60.9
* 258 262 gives 58.39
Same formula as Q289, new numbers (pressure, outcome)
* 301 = 74.26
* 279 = 60.9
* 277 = 60.33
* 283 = 64.23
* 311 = 60.2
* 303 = 71.69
